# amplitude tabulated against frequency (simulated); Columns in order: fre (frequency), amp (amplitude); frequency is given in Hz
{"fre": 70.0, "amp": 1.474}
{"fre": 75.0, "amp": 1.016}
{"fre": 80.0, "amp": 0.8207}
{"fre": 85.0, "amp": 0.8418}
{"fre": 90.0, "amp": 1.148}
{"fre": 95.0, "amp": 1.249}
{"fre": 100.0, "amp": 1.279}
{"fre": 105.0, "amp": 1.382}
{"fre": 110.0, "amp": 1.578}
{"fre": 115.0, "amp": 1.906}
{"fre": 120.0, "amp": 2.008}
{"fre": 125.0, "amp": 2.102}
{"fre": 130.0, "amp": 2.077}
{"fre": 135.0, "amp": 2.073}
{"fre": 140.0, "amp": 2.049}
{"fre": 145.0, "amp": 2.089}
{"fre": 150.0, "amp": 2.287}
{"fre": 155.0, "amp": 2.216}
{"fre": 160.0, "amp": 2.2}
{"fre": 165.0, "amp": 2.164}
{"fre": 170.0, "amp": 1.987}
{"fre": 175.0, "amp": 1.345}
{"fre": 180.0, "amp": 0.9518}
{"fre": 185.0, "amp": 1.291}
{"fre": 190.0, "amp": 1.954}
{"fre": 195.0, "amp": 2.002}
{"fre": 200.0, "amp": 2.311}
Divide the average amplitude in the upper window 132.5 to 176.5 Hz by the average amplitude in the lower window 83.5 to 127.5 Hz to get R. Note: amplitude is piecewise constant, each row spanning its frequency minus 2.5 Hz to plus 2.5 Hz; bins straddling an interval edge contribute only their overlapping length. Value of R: 1.36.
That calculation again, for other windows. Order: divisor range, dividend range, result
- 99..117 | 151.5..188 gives 1.13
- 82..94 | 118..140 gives 2.03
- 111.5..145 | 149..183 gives 0.91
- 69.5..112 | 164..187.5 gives 1.28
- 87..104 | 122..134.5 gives 1.70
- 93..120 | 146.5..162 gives 1.45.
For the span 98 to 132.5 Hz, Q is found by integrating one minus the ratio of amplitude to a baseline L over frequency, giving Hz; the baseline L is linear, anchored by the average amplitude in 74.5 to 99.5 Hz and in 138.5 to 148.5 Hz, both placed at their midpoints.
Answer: -4.3 Hz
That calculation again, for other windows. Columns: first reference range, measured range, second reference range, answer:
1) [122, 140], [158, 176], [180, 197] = -1.7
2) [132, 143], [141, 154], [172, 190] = -2.0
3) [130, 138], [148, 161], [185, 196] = -1.7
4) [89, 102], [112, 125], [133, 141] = -2.1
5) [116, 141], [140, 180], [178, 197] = -4.0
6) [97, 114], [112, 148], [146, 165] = -4.4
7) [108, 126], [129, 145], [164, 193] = -2.5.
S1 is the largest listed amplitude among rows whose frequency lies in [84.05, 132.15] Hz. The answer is 2.102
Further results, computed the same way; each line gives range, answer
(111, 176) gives 2.287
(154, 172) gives 2.216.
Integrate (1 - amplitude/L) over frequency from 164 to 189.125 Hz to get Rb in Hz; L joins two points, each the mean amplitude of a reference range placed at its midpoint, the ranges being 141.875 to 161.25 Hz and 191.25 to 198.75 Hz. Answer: 6.8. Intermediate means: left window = 2.19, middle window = 1.54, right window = 2.05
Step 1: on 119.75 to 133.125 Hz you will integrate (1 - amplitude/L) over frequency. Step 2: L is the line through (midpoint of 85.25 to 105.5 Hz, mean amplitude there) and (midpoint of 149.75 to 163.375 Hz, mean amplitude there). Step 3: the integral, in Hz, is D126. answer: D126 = -2.8 Hz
